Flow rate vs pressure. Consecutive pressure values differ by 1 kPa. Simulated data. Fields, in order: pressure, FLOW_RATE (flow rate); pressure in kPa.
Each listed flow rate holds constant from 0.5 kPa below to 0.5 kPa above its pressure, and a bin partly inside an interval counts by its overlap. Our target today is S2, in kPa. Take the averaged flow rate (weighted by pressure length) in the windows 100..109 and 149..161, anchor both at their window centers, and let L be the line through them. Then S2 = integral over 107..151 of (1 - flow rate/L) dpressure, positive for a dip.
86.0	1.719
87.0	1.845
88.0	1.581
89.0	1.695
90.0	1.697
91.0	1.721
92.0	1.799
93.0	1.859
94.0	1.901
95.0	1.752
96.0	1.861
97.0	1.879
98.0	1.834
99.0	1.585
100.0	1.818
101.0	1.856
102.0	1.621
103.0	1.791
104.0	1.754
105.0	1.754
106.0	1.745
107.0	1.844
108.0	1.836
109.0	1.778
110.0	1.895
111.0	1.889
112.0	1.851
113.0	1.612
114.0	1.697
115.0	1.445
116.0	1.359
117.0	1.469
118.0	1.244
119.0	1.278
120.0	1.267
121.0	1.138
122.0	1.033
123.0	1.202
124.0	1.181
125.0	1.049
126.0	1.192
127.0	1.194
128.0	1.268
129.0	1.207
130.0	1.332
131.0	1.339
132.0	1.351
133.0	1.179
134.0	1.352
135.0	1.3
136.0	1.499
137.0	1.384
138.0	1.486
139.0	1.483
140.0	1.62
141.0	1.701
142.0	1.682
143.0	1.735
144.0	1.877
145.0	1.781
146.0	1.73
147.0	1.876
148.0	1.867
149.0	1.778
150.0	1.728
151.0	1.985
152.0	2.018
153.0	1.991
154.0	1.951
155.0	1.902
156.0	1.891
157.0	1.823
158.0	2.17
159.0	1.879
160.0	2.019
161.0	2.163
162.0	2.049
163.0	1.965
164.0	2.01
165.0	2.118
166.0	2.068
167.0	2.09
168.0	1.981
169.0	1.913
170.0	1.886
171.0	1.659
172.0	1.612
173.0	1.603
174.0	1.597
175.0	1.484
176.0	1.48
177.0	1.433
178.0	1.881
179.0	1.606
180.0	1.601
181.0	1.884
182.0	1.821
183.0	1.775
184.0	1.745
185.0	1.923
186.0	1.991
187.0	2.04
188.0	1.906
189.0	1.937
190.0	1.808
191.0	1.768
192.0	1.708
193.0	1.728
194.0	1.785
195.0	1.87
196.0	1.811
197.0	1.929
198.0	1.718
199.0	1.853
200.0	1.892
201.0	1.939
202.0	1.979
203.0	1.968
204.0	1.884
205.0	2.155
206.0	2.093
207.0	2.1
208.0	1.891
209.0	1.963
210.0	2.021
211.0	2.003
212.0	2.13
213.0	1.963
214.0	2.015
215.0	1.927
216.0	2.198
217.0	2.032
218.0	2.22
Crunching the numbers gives 8.4 kPa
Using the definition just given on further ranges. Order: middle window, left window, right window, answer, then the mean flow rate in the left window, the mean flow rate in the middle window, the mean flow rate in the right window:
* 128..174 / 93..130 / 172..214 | -1.3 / 1.56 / 1.75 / 1.84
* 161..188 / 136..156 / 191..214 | 0.3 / 1.76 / 1.82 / 1.92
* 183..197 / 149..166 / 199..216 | 1.0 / 1.98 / 1.85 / 2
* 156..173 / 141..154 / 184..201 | -1.0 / 1.84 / 1.95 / 1.85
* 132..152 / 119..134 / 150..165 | -0.4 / 1.22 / 1.64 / 1.98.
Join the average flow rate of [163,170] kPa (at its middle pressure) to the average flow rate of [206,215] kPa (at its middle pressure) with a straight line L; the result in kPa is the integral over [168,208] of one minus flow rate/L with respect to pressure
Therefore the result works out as 3.88 kPa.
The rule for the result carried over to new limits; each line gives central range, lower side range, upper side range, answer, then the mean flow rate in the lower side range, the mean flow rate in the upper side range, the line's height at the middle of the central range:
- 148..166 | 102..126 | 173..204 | -3.1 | 1.52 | 1.79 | 1.68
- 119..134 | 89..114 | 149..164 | 5.2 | 1.79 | 1.96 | 1.87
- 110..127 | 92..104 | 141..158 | 4.1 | 1.79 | 1.86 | 1.82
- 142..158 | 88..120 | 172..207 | -0.9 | 1.7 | 1.81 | 1.76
